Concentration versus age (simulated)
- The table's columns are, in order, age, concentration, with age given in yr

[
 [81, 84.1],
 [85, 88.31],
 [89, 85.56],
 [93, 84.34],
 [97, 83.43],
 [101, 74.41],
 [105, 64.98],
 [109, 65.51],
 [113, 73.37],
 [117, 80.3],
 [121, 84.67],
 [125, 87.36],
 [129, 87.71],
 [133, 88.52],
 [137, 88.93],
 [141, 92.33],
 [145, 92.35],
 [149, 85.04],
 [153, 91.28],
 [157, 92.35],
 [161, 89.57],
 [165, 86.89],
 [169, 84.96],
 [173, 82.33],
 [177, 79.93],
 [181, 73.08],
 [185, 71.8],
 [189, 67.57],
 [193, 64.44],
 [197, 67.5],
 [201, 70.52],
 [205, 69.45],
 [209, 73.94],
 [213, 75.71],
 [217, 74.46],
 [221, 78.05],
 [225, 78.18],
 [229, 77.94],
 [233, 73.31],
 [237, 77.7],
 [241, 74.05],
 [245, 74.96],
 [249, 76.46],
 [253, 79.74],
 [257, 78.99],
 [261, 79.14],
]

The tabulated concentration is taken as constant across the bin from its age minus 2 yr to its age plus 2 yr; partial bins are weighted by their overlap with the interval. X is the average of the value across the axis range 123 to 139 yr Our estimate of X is 88.1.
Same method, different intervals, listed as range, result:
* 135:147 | 91.2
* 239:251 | 75.2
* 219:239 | 77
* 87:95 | 85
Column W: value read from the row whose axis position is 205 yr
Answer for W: 69.45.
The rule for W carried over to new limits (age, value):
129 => 87.71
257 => 78.99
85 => 88.31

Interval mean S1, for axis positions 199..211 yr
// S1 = 71.3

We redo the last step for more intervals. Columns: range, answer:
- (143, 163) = 90.1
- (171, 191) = 74.9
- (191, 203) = 67.5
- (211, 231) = 76.9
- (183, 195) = 67.9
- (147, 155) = 88.2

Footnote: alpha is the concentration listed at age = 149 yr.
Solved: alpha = 85.04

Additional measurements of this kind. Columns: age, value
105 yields 64.98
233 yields 73.31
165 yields 86.89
